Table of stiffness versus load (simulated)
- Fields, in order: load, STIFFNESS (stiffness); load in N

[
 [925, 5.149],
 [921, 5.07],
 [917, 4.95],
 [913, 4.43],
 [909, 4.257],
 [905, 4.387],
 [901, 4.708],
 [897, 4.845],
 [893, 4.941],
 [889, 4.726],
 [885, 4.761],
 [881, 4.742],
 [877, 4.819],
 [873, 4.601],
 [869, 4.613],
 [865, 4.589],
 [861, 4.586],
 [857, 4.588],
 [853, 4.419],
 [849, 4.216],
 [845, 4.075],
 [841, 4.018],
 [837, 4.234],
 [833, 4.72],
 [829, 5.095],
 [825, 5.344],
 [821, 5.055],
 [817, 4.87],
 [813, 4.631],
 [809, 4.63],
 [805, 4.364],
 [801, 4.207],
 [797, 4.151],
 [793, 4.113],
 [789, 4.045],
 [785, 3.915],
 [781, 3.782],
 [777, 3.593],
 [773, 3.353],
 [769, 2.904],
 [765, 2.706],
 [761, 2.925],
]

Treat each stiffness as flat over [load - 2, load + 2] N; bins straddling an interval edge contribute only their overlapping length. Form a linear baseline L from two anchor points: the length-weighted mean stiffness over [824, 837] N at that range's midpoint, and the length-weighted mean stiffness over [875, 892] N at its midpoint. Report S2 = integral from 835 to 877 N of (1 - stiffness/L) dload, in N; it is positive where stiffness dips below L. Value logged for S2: 3.7 N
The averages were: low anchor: 4.9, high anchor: 4.77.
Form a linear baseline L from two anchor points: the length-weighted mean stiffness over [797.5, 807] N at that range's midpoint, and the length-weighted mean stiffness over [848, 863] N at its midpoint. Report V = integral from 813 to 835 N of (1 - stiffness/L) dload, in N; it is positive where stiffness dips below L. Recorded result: -3.21 N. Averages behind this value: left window 4.26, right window 4.47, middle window 4.98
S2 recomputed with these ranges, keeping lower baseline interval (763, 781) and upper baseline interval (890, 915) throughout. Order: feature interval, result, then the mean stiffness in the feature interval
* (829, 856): -2.7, 4.35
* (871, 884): -1.2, 4.72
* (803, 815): -3.1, 4.54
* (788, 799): -2.1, 4.11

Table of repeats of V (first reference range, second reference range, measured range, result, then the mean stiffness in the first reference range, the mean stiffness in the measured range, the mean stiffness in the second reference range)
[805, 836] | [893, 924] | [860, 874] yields 0.50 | 4.85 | 4.6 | 4.7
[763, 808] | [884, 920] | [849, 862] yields -0.51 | 3.76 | 4.48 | 4.68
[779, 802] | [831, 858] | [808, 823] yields -2.33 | 4.03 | 4.81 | 4.31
